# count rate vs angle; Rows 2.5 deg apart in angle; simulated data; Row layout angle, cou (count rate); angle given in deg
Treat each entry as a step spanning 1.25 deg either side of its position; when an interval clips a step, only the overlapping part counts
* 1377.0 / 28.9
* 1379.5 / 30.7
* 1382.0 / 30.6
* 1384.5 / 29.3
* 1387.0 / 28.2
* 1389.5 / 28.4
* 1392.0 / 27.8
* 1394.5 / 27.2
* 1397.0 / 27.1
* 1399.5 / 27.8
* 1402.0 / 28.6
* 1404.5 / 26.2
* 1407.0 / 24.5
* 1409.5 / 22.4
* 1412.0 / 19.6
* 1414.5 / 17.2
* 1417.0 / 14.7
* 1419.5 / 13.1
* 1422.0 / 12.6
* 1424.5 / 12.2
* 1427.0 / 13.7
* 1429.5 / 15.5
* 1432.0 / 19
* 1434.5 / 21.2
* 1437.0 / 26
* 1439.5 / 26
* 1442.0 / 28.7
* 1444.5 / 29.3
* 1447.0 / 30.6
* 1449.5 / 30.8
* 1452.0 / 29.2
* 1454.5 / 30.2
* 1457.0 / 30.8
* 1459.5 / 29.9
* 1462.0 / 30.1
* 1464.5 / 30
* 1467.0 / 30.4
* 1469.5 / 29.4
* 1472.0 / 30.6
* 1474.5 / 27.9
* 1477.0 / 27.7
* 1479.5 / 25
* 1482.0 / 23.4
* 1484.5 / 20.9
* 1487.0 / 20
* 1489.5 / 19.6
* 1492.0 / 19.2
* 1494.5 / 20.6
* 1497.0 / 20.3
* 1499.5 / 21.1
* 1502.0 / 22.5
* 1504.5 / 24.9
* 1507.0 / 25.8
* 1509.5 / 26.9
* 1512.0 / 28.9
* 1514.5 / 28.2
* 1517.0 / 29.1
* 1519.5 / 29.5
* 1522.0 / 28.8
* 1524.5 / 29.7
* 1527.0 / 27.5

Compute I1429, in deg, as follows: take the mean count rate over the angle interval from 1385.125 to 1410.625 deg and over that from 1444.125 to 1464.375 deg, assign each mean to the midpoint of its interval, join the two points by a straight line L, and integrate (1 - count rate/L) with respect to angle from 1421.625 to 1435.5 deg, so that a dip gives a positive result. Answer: 6.2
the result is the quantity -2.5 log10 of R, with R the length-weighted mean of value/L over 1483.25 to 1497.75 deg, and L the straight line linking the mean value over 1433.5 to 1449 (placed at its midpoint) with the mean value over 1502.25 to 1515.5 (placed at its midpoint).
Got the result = 0.31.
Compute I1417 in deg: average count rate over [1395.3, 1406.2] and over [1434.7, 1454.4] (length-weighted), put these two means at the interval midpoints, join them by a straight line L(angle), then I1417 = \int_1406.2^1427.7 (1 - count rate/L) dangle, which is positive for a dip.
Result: 8.6 deg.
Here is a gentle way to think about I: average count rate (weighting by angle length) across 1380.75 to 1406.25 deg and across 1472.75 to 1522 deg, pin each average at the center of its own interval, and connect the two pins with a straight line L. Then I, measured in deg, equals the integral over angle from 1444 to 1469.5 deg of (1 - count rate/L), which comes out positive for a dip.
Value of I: -4.19 deg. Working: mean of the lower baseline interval 28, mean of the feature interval 30.1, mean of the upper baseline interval 24.5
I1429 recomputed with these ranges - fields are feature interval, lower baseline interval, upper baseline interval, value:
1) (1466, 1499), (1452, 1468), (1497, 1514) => 4.2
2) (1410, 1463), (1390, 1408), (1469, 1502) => 5.1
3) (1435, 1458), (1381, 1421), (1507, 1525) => -2.4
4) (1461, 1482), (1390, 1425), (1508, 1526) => -2.2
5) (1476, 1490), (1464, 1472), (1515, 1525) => 3.3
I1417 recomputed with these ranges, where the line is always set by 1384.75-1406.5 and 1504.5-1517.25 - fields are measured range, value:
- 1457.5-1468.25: -1.0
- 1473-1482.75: 0.4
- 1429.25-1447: 1.9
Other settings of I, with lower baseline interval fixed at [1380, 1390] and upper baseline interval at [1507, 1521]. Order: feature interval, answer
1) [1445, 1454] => -0.4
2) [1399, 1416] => 3.3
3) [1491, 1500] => 2.6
